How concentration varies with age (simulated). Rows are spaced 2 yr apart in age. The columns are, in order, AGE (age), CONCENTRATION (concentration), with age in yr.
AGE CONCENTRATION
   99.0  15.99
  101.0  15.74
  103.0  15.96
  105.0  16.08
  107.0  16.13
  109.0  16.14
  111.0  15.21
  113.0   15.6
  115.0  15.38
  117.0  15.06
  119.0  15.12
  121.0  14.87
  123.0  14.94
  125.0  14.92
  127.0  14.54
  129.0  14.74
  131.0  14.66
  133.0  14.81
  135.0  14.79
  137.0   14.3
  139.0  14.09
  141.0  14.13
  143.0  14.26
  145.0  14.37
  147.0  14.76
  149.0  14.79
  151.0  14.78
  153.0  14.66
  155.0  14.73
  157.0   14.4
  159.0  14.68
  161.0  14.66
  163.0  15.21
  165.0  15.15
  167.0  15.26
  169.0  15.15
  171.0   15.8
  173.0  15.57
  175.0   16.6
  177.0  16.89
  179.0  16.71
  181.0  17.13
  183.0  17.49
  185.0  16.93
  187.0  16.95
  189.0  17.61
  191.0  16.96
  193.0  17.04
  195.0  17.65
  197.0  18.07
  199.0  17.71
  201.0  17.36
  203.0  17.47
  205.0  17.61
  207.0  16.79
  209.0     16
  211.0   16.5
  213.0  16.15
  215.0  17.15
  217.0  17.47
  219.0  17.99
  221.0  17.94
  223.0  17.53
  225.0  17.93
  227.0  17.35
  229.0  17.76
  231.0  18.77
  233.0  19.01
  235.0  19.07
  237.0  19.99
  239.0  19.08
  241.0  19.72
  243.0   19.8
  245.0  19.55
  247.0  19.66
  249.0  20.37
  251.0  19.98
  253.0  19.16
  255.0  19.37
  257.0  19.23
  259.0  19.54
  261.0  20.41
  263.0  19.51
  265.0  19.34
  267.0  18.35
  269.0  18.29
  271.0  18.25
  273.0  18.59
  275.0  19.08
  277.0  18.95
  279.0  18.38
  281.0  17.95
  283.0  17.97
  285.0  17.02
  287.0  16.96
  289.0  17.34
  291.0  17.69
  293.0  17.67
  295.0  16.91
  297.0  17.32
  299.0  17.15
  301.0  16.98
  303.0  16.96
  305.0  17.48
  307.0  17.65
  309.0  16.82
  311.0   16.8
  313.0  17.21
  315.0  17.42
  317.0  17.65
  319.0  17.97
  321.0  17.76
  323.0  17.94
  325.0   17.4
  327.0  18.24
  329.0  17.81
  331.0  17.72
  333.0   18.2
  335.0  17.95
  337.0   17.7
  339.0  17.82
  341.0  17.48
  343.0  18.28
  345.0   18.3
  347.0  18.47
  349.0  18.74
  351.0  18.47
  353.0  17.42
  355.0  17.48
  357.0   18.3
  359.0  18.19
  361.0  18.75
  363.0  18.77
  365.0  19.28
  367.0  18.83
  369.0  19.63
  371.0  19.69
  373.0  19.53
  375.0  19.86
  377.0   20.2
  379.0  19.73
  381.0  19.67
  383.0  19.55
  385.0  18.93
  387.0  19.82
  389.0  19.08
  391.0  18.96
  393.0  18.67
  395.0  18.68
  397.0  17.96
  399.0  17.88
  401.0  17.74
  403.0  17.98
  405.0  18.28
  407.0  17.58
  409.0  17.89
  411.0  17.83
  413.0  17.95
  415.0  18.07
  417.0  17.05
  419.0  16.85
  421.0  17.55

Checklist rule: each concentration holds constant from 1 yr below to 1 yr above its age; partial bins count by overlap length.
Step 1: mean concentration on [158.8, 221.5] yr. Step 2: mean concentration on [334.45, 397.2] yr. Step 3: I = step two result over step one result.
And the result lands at 1.1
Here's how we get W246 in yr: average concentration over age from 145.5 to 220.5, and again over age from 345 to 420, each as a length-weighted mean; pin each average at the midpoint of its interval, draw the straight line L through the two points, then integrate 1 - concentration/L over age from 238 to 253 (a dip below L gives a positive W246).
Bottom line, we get -2.4 yr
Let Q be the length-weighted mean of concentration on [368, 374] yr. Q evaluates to 19.6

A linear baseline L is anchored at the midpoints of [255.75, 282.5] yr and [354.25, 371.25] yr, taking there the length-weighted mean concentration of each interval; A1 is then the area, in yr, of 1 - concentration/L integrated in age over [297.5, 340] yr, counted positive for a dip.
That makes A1 2.9 yr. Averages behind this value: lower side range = 18.9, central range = 17.6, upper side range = 18.7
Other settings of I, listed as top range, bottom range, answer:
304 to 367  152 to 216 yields 1.10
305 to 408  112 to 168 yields 1.24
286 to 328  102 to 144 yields 1.16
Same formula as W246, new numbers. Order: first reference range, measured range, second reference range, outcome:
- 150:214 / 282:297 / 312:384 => 0.3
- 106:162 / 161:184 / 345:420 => -0.9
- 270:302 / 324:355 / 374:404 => 0.7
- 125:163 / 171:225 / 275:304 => -4.9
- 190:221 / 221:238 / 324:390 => -0.9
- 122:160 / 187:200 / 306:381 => -1.6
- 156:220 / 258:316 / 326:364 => -1.3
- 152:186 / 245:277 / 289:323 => -4.7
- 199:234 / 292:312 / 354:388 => 1.4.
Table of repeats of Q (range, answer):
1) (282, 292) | 17.4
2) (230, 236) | 18.9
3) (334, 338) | 17.8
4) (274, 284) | 18.5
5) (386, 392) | 19.3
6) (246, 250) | 20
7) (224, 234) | 18.2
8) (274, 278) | 19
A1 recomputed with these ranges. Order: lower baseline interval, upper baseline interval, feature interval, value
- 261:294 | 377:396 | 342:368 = 0.8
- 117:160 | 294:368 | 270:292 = -1.3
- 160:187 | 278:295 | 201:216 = -0.3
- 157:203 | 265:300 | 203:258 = -3.8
